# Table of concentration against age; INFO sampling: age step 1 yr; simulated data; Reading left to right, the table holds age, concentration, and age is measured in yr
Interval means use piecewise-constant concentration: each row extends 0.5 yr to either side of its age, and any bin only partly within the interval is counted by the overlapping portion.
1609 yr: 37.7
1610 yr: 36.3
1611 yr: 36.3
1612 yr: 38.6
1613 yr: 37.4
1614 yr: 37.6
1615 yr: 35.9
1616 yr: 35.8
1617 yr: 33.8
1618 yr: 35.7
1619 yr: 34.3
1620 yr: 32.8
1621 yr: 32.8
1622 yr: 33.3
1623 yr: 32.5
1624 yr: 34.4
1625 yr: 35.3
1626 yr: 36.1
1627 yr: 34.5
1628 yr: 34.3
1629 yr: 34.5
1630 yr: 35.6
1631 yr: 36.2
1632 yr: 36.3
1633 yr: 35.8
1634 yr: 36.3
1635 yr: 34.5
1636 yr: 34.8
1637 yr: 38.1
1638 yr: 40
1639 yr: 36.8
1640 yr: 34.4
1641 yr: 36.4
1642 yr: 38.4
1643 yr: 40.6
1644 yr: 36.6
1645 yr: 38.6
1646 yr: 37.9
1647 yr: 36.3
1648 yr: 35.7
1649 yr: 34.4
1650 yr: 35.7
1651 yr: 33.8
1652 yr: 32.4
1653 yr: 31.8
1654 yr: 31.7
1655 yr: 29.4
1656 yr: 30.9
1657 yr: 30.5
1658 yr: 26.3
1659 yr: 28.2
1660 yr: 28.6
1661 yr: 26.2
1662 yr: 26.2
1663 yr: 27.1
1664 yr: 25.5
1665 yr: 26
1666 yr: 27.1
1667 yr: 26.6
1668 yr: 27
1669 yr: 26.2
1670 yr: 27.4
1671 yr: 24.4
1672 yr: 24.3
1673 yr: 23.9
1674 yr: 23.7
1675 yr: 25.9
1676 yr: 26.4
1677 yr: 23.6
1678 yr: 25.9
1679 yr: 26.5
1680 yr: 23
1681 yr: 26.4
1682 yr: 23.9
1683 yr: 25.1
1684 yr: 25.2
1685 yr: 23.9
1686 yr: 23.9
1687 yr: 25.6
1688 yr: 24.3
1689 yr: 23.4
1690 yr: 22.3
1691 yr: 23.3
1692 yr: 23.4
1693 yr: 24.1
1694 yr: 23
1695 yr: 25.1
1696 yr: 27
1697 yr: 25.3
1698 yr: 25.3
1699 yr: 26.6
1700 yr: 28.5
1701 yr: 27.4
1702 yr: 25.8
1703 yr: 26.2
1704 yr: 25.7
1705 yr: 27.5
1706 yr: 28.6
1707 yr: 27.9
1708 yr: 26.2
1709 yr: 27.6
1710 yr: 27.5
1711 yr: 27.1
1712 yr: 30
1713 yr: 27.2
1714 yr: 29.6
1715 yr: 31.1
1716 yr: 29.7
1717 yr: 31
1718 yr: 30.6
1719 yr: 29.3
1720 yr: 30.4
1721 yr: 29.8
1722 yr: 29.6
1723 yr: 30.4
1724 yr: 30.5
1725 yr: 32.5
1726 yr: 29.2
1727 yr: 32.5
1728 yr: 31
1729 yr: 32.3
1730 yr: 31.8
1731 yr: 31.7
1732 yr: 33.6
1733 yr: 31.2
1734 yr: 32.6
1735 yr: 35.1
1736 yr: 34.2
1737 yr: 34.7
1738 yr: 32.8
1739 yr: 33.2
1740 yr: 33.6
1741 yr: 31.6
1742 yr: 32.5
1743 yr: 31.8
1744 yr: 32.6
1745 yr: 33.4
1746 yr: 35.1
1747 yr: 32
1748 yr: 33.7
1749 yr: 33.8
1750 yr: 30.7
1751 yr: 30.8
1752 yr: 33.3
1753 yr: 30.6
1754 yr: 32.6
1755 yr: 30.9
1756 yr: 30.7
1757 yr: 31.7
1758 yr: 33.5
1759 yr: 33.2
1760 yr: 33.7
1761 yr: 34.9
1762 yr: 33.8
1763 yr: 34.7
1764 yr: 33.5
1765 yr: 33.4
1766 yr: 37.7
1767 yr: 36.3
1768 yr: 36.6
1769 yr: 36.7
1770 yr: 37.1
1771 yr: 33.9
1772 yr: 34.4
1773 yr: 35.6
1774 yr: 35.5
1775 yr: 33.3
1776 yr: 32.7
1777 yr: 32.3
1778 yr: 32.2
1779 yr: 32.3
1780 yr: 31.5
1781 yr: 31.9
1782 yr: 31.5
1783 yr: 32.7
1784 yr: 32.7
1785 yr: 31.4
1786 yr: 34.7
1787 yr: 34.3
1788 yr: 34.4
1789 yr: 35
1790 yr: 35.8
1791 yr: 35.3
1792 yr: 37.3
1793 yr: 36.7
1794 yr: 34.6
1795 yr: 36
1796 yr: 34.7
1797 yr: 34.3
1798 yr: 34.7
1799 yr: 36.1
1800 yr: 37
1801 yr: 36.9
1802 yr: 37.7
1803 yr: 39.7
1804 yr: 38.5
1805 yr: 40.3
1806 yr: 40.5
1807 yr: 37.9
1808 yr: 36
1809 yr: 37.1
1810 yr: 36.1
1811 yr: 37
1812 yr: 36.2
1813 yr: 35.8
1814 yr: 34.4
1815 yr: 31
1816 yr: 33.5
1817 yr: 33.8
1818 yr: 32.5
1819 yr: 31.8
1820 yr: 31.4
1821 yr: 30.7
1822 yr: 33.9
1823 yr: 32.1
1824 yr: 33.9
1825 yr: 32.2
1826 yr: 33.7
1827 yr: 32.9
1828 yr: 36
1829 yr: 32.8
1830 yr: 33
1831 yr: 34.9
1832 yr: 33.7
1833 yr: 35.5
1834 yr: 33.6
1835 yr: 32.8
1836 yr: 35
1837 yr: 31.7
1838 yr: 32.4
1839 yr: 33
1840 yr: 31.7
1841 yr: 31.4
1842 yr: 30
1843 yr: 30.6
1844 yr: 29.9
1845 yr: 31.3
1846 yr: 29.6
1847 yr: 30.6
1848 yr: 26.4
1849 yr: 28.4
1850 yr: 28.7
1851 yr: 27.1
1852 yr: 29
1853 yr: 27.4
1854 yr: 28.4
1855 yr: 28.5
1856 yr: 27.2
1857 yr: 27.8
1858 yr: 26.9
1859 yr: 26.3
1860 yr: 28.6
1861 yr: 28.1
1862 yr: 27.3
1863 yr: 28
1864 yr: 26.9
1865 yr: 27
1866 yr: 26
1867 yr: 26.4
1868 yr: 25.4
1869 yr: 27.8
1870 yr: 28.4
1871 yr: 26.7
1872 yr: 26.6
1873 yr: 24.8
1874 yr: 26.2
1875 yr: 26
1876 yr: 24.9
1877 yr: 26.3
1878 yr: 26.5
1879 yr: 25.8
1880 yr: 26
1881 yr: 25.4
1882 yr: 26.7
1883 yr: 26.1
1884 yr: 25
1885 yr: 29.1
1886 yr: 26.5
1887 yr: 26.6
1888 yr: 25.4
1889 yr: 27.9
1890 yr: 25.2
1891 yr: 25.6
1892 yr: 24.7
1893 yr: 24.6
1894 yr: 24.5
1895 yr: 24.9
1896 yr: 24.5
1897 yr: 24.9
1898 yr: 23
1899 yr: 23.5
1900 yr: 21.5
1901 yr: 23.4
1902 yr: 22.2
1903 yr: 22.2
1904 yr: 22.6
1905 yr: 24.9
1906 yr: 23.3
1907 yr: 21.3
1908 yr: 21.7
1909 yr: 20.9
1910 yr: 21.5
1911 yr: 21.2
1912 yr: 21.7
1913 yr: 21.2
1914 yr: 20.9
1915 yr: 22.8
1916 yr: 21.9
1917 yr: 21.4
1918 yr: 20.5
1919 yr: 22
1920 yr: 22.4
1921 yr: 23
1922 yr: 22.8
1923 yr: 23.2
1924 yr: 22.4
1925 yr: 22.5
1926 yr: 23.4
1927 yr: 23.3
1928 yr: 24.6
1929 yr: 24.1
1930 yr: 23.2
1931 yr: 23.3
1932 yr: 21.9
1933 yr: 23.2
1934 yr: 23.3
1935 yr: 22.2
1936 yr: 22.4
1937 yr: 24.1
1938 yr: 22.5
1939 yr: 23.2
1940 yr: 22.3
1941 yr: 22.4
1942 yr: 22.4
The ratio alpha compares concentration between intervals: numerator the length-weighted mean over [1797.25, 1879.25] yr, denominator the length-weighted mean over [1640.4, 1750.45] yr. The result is 1.07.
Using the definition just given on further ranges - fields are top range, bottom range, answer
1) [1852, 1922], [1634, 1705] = 0.87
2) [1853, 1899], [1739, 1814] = 0.76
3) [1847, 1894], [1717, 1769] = 0.82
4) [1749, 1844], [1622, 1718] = 1.16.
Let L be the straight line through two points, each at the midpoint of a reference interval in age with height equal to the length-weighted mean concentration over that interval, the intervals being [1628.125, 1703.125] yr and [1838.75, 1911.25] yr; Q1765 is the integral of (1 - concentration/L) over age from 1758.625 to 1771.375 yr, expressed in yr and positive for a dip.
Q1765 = -3.3 yr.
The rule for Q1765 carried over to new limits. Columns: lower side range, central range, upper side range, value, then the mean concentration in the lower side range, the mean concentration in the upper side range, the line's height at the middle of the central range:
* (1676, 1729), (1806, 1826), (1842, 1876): -4.9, 27.1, 27.7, 27.5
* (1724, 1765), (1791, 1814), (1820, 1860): -3.7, 32.7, 31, 31.7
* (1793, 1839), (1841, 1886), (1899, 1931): 2.2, 34.8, 22.4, 28.9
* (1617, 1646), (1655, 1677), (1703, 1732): 4.4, 35.7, 29.6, 33.3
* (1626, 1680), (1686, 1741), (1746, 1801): 6.6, 31.4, 33.9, 32.7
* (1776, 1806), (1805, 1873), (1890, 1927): -2.6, 35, 22.8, 30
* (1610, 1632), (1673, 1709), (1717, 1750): 8.6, 35.2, 32.1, 33.3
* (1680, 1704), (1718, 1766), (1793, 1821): -4.5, 25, 35.7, 29.6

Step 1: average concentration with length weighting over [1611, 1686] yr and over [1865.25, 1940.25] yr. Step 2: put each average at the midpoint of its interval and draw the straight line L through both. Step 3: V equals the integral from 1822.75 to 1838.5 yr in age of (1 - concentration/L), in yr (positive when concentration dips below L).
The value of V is -4.4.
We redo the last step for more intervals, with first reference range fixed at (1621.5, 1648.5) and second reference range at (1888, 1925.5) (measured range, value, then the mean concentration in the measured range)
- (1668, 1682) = 3.66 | 25.2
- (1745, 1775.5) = -3.83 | 33.8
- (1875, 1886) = -0.89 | 26.2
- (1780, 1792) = -2.04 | 33.7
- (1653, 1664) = 2.02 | 28.5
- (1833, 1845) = -2.69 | 32.1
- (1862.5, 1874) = -0.87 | 26.7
